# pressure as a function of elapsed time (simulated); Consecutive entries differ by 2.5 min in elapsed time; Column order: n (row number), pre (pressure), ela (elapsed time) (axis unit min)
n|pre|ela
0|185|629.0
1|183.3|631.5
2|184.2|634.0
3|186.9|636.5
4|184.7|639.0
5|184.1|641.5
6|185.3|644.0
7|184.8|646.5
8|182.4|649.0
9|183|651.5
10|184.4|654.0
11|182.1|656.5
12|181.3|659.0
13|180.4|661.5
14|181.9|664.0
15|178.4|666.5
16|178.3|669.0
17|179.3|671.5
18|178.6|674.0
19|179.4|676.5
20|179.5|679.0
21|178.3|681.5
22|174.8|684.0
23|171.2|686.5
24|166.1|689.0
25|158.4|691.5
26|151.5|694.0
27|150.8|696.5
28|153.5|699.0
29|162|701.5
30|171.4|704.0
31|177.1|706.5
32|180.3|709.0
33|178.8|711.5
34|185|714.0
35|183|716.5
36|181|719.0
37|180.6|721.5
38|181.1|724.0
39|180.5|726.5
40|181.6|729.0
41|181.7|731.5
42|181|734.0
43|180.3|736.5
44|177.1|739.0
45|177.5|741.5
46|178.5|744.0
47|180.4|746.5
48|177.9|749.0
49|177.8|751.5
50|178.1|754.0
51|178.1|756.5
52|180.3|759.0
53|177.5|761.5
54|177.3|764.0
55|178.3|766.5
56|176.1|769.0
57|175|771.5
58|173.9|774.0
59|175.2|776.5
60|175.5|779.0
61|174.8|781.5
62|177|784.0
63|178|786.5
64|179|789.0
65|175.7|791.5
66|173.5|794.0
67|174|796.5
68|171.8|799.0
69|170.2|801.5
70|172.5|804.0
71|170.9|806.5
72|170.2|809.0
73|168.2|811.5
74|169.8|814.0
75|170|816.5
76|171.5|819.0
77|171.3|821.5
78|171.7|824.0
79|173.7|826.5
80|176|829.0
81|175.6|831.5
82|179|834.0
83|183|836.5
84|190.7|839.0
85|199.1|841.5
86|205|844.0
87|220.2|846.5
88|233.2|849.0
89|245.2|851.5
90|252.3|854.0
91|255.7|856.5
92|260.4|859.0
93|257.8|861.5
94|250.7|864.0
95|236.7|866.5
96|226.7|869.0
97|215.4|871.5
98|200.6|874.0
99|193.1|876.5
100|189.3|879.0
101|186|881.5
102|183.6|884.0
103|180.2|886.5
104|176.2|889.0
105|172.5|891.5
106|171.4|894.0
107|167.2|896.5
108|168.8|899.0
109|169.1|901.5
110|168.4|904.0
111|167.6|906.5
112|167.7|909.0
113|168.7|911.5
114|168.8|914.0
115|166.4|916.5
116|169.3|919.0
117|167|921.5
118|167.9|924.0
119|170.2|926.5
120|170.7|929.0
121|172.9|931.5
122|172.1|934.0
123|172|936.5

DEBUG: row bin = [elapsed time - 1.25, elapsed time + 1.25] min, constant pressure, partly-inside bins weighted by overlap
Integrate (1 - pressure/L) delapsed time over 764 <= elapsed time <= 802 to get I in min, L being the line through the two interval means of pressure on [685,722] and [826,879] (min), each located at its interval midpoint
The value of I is 3.7 min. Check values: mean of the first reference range 170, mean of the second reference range 216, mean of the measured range 175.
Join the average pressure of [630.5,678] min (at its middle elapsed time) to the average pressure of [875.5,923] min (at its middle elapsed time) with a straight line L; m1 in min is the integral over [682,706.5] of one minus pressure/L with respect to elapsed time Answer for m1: 2.36 min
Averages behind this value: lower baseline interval 182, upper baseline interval 174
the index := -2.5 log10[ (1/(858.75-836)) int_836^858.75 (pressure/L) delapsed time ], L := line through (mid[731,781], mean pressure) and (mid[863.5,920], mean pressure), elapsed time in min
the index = -0.22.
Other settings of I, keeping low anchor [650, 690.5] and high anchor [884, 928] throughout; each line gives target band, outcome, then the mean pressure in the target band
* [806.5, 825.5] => 0.3 min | 170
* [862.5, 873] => -3.7 min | 232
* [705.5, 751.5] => -1.0 min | 180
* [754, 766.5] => -0.2 min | 178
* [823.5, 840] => -0.6 min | 179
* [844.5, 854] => -3.4 min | 233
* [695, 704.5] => 1.0 min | 158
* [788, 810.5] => 0.1 min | 173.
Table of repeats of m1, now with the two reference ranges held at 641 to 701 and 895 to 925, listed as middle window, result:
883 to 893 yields -0.54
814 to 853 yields -4.68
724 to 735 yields -0.50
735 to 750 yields -0.49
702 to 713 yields -0.13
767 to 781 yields -0.26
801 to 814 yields 0.06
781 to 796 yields -0.41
